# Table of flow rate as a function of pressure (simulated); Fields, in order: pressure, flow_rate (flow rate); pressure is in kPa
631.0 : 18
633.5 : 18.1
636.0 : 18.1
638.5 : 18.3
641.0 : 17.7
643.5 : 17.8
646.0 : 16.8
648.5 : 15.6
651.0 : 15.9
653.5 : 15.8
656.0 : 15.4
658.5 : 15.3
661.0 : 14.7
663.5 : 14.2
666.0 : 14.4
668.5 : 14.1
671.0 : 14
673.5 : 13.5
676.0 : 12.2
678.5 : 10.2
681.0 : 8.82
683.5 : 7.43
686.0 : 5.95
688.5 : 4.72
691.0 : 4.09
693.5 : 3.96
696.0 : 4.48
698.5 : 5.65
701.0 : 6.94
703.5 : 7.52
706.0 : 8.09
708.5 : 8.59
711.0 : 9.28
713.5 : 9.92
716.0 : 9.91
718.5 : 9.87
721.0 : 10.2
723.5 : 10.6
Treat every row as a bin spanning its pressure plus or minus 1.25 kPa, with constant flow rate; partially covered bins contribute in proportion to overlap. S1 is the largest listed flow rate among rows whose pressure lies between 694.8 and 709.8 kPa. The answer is 8.59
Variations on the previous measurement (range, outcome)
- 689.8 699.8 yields 5.65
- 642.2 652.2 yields 17.8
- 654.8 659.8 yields 15.4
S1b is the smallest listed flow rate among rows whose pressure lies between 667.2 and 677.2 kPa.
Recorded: 12.2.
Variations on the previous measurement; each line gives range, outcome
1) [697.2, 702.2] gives 5.65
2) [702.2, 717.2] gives 7.52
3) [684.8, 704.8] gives 3.96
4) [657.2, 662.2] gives 14.7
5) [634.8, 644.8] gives 17.7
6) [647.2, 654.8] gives 15.6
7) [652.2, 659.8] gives 15.3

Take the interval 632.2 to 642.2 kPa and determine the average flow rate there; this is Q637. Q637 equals 18.1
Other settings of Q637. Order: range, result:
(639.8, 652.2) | 16.8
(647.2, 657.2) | 15.7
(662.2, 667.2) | 14.3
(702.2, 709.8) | 8.07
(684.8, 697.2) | 4.64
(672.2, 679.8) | 12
